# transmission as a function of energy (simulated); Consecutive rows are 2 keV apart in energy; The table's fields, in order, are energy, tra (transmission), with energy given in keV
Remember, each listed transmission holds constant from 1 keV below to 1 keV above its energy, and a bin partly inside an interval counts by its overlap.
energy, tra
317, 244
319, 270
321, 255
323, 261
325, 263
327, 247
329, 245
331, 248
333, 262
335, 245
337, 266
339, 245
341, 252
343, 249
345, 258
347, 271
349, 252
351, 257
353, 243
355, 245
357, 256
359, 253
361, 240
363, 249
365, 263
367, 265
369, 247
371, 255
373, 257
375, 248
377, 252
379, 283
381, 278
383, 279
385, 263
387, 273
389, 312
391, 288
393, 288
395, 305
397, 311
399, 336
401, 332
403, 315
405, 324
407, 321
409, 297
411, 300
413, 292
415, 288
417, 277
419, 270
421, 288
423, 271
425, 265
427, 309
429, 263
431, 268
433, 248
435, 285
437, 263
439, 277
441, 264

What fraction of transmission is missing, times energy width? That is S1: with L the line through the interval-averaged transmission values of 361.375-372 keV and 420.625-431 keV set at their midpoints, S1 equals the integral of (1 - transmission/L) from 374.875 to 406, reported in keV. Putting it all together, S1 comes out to -3.5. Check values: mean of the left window 255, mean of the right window 278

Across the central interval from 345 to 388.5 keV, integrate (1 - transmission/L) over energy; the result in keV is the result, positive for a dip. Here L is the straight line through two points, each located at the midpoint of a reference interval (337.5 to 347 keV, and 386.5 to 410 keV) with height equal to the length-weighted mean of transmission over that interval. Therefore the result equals 2.9 keV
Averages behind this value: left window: 254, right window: 309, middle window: 259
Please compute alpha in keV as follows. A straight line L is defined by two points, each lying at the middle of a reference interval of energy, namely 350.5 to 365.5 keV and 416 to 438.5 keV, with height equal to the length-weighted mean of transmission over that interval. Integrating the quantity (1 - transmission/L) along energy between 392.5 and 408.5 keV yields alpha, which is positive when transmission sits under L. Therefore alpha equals -3.2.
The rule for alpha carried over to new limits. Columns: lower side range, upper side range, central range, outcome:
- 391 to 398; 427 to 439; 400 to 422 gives -1.0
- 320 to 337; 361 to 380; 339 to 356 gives 0.2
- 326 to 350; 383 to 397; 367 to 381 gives 1.0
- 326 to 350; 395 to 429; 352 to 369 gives 1.0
